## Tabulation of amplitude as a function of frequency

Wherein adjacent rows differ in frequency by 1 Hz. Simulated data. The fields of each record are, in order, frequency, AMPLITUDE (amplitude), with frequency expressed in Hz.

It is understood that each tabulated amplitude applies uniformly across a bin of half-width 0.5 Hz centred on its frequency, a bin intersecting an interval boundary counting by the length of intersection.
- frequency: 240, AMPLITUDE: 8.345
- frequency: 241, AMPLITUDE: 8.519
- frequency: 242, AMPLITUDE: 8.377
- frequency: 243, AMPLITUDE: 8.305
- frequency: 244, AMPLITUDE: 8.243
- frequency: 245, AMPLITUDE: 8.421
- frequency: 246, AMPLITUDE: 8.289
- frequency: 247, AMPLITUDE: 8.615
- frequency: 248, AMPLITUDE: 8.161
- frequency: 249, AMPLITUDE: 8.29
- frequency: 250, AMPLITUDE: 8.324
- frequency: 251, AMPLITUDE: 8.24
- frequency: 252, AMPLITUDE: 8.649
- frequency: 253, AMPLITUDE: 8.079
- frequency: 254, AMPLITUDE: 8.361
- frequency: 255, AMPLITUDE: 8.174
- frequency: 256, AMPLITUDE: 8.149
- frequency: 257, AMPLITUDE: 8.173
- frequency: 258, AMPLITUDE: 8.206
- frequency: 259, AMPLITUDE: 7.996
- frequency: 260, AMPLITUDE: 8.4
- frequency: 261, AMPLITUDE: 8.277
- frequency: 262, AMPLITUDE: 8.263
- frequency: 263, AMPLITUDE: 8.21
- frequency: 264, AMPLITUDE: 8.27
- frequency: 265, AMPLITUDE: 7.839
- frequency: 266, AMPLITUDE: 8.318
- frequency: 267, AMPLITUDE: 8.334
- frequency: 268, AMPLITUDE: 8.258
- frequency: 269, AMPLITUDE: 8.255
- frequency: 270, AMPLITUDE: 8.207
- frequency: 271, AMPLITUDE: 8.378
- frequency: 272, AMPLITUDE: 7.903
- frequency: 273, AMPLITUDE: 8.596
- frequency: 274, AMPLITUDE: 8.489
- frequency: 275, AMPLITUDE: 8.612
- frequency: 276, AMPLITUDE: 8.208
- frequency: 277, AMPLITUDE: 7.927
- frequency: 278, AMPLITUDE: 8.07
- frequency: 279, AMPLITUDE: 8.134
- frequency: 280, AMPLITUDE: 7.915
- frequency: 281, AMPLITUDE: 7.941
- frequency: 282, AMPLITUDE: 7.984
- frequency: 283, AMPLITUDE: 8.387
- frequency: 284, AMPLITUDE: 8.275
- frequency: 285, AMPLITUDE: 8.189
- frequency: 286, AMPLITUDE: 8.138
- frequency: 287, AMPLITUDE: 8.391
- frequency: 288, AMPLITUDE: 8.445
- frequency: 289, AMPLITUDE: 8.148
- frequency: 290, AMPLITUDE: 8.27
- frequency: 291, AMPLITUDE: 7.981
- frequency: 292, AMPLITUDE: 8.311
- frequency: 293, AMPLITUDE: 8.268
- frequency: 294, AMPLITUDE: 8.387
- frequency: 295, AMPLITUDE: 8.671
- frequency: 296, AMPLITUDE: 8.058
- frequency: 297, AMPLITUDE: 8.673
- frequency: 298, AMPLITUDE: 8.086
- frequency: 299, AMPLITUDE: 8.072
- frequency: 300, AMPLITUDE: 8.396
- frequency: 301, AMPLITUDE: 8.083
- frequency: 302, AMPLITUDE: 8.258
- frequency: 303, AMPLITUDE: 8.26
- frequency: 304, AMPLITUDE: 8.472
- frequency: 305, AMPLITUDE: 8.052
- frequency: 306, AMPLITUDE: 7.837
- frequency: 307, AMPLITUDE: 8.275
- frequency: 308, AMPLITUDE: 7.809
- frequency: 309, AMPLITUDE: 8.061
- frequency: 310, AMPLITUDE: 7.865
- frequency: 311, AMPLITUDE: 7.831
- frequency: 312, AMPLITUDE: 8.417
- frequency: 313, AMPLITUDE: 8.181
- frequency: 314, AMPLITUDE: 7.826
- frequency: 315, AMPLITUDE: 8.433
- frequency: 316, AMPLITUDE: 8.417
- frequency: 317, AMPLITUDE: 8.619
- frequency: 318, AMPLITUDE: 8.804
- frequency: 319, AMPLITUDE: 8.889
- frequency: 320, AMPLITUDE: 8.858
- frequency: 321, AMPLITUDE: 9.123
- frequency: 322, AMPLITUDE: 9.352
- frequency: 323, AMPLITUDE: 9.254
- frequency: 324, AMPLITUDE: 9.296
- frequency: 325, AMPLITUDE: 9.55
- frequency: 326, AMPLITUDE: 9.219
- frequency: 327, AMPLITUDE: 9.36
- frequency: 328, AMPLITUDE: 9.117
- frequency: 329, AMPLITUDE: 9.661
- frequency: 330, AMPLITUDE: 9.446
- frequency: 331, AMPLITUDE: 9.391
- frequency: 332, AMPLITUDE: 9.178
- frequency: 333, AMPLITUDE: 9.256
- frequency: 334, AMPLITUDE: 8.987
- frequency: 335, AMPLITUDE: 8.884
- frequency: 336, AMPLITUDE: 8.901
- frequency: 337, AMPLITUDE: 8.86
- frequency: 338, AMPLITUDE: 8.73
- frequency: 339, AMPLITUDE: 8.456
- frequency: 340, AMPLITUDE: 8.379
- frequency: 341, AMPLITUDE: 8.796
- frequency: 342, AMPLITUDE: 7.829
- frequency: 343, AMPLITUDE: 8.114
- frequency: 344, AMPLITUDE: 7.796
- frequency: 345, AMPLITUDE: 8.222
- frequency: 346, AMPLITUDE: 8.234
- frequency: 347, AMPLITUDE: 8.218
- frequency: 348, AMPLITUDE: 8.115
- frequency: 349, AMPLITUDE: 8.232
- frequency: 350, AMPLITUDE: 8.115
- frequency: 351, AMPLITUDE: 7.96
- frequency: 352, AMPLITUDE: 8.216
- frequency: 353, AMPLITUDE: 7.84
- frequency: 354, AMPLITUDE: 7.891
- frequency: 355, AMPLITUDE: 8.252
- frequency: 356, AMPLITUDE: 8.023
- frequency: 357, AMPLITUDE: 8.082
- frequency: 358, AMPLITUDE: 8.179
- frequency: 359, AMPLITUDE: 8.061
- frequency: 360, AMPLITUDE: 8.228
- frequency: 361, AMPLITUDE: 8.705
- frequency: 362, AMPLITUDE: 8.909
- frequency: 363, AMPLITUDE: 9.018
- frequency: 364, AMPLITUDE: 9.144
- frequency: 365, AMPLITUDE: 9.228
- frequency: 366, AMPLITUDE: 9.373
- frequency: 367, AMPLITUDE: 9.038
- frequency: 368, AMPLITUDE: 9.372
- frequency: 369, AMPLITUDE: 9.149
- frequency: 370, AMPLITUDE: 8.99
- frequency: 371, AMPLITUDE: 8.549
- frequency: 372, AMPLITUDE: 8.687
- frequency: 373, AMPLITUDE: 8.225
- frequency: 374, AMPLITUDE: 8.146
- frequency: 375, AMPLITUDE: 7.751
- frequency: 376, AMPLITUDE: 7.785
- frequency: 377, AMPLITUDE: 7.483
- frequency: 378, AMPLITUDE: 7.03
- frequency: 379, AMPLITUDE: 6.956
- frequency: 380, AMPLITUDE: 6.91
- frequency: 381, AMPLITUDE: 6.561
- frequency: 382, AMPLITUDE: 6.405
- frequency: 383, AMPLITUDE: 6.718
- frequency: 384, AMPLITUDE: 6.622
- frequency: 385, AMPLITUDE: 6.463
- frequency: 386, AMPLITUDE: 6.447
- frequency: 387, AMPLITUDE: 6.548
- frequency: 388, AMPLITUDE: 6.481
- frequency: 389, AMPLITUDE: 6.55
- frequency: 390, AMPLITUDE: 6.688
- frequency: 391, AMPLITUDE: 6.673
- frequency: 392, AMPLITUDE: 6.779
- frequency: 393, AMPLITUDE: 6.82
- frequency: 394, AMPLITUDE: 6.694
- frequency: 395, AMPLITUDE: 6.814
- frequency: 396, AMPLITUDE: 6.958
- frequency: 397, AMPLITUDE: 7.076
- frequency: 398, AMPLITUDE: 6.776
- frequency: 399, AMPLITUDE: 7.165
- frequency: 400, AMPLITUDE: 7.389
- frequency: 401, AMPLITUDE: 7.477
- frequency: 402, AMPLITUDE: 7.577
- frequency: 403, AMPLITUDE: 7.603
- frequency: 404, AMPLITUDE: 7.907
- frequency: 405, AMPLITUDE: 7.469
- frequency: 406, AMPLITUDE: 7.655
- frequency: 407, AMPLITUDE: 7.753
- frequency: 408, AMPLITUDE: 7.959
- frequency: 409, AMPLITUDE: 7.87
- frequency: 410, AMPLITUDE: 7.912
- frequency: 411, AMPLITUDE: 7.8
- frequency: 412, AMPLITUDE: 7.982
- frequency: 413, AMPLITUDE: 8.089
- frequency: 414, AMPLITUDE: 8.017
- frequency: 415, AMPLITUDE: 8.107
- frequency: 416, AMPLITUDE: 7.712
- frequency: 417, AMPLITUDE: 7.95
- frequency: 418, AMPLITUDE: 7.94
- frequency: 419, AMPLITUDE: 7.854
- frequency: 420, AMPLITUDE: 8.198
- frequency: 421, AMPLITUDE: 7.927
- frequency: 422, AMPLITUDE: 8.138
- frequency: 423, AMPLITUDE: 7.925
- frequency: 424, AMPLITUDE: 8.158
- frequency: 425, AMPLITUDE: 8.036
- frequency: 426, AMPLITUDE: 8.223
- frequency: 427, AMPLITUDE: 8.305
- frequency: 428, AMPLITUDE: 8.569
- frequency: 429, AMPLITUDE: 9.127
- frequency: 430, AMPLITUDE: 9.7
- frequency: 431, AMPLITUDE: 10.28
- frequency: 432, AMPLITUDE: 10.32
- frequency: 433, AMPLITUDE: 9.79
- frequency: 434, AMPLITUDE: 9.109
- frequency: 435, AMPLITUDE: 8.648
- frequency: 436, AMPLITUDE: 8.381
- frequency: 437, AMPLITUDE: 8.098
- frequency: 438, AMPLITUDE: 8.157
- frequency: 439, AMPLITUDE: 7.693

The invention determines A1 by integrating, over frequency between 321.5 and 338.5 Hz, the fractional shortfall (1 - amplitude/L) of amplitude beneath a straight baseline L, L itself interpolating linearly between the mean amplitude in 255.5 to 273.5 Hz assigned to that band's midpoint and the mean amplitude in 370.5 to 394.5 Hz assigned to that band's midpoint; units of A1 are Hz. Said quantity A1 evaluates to -3.6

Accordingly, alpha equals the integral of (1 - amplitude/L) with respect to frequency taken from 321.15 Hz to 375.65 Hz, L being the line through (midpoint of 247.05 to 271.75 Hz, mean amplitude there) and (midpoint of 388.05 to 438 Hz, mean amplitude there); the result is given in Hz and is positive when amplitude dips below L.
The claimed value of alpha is -4.17 Hz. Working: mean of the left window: 8.25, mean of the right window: 7.91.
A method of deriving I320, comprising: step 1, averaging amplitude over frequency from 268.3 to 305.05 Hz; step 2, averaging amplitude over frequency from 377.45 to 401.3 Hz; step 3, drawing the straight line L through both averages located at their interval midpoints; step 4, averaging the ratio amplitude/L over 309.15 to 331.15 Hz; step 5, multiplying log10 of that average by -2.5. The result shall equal -0.14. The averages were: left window 8.24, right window 6.79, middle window 8.84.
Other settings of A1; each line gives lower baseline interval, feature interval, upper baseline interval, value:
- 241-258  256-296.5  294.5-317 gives 0.1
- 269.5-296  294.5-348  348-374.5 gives -1.3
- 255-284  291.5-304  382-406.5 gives -0.6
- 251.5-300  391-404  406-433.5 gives 1.9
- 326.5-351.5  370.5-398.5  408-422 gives 4.0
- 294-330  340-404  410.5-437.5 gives 5.7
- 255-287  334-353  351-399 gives -1.2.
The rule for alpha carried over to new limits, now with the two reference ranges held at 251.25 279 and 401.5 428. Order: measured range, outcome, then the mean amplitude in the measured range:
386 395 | 1.5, 6.65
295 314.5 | 0.0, 8.15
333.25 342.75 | -0.7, 8.65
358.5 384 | -0.4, 8.15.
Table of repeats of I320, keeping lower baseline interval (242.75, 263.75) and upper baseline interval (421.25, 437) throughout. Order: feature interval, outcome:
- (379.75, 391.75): 0.30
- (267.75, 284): 0.02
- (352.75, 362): 0.05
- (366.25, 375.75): 0.00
